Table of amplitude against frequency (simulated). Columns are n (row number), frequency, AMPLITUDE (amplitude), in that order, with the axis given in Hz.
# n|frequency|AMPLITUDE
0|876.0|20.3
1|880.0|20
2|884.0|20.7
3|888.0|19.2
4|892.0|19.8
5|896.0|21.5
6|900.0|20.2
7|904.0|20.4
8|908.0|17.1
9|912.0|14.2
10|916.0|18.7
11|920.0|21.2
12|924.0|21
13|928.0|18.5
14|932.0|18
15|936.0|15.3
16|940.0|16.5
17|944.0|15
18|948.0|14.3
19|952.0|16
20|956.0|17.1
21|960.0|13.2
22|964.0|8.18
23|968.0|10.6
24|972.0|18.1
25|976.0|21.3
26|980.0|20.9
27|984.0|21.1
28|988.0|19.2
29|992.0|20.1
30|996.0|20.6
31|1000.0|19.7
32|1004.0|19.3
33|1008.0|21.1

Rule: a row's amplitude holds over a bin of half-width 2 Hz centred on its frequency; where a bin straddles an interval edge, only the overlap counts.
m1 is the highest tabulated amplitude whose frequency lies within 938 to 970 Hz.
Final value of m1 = 17.1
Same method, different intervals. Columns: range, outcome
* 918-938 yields 21.2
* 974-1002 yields 21.3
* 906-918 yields 18.7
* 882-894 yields 20.7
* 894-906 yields 21.5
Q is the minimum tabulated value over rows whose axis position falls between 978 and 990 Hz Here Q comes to 19.2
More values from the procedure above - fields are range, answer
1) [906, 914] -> 14.2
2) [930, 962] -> 13.2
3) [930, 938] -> 15.3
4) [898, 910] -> 17.1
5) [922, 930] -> 18.5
